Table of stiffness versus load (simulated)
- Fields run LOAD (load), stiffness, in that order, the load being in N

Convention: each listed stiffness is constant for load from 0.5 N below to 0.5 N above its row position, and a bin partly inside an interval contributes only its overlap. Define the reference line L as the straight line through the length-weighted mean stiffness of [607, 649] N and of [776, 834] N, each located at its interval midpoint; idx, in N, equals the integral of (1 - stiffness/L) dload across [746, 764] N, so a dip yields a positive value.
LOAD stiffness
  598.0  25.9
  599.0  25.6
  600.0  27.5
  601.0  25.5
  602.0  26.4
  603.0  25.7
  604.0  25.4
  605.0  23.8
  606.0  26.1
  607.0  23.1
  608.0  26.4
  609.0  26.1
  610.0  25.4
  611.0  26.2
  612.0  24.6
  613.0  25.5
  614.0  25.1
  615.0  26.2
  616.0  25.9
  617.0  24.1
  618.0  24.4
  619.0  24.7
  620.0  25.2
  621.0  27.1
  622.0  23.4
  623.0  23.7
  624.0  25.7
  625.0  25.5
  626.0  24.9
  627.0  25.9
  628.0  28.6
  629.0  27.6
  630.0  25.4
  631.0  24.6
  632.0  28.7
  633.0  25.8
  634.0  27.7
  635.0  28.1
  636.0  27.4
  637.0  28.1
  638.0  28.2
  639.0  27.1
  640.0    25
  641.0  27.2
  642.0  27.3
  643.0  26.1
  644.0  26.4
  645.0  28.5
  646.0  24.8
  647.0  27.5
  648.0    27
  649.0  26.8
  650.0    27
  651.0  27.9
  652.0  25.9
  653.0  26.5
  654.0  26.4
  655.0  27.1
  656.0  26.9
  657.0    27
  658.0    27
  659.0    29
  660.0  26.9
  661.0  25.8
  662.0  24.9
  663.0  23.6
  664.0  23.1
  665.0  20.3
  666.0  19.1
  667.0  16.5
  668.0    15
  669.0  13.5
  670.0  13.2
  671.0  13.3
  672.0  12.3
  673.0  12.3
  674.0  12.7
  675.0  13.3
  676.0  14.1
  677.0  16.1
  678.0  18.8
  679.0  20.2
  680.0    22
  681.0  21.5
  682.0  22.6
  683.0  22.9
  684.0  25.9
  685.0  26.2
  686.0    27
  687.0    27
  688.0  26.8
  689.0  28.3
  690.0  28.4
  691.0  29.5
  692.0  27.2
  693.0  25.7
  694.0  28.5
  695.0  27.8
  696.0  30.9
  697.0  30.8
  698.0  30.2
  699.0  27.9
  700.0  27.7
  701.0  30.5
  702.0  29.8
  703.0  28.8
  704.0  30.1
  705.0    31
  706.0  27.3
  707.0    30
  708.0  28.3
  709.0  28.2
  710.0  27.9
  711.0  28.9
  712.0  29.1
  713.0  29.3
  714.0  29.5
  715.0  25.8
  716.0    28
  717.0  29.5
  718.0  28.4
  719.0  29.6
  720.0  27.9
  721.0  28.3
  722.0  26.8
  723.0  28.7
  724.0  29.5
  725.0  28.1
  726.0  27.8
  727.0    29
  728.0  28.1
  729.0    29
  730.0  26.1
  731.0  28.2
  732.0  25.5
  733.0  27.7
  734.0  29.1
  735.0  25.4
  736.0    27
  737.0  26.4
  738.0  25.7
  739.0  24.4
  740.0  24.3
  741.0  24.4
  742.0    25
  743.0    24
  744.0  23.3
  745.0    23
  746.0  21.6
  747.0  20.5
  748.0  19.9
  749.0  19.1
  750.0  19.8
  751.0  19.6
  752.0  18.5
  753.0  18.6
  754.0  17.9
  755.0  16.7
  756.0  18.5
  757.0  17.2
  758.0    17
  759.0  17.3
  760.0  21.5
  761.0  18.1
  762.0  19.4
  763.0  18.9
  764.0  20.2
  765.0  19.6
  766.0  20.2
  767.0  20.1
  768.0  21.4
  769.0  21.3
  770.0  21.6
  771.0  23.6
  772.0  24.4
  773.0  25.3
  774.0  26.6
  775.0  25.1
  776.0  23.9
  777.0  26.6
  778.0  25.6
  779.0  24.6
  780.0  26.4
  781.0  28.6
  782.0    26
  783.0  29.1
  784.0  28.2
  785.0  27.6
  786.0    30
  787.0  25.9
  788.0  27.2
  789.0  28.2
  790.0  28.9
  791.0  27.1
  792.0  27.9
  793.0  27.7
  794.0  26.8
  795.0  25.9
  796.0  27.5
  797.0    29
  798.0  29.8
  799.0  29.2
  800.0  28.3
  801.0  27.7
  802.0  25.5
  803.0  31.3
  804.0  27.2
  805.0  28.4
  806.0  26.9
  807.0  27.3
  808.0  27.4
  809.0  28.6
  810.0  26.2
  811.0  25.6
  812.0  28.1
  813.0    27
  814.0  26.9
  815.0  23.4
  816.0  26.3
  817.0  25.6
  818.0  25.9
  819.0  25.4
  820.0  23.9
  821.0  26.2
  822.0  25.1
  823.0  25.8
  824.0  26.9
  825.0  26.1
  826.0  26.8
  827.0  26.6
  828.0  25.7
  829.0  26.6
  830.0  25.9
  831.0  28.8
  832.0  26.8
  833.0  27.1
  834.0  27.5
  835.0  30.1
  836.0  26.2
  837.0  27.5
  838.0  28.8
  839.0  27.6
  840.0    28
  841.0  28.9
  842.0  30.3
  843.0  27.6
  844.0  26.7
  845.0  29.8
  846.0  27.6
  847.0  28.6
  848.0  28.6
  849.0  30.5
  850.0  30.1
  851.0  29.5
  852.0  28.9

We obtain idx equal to 5.32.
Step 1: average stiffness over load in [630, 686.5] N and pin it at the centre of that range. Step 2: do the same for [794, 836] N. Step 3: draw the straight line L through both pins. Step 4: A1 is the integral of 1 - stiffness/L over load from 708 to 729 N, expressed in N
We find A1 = -3.1 N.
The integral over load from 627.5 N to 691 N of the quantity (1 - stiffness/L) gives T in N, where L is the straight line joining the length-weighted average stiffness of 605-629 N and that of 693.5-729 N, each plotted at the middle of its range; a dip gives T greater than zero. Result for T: 7.14 N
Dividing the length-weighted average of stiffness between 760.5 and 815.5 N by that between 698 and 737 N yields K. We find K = 0.91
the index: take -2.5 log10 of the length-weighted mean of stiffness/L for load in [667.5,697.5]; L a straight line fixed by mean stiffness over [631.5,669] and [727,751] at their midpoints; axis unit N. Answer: 0.16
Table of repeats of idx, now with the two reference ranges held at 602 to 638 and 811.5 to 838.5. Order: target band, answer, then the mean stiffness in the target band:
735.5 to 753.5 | 2.6 N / 22.5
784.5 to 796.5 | -0.5 N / 27.6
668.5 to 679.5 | 4.9 N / 14.5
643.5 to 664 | -0.5 N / 26.6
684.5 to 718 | -3.1 N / 28.5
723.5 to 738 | -0.7 N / 27.6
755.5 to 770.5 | 3.9 N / 19.5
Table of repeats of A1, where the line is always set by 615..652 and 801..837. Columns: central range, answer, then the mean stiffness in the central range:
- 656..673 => 3.7 N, 20.6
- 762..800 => 1.6 N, 25.5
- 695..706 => -1.3 N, 29.6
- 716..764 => 4.9 N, 23.8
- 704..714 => -0.9 N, 29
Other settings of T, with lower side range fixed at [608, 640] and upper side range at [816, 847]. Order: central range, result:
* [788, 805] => -0.7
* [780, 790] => -0.4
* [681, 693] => 0.0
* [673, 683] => 3.2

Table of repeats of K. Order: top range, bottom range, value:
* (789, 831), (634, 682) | 1.18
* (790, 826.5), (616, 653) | 1.02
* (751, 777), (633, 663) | 0.77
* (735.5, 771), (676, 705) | 0.80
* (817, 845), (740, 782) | 1.25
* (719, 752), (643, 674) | 1.11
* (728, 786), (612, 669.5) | 0.91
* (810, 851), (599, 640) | 1.05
